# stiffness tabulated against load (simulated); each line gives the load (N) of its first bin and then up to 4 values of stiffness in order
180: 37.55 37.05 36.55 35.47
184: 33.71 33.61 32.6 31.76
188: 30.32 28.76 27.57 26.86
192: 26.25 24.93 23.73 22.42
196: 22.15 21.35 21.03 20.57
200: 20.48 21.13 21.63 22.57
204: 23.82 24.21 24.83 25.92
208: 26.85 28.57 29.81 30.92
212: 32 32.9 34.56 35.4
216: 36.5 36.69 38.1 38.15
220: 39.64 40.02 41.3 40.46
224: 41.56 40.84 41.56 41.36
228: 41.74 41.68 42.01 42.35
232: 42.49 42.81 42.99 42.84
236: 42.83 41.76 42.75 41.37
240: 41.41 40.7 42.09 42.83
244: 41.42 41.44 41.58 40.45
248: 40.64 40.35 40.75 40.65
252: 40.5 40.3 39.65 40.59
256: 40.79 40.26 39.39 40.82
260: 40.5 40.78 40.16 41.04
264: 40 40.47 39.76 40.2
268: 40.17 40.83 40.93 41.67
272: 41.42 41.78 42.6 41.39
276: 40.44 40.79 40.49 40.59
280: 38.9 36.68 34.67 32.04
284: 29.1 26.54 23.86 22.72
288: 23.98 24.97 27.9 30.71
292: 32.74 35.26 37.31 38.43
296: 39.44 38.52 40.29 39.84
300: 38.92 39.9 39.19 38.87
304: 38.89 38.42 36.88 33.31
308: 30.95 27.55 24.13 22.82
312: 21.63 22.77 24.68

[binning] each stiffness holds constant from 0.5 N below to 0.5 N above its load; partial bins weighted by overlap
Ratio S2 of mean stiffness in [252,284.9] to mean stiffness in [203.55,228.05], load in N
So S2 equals 1.1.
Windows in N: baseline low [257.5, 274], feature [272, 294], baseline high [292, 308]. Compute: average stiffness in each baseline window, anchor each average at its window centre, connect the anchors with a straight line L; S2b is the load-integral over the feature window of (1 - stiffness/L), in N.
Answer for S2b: 2.99 N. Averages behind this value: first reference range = 40.7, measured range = 34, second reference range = 37.8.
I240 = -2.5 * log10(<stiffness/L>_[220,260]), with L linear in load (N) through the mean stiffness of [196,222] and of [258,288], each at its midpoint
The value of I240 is -0.23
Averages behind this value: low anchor 29.2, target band 41.3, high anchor 37.8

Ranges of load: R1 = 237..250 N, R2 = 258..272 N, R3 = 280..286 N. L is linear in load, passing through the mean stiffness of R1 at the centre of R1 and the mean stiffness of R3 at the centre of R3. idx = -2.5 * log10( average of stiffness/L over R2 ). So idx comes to -0.13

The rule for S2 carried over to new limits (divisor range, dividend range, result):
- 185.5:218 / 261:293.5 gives 1.32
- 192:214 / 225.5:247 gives 1.67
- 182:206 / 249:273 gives 1.55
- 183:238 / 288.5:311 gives 1.06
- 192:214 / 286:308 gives 1.38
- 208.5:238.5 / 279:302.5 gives 0.87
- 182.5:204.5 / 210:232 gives 1.48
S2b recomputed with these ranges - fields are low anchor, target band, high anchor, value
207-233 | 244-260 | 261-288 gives -1.34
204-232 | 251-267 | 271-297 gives -2.34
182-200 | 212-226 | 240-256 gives -1.65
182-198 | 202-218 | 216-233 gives 2.63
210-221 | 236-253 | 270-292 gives -3.04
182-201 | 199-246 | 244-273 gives -3.63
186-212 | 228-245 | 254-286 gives -4.99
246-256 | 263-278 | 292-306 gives -0.46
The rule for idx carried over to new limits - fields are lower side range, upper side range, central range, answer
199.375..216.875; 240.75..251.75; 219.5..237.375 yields -0.19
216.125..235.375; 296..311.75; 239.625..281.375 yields -0.07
